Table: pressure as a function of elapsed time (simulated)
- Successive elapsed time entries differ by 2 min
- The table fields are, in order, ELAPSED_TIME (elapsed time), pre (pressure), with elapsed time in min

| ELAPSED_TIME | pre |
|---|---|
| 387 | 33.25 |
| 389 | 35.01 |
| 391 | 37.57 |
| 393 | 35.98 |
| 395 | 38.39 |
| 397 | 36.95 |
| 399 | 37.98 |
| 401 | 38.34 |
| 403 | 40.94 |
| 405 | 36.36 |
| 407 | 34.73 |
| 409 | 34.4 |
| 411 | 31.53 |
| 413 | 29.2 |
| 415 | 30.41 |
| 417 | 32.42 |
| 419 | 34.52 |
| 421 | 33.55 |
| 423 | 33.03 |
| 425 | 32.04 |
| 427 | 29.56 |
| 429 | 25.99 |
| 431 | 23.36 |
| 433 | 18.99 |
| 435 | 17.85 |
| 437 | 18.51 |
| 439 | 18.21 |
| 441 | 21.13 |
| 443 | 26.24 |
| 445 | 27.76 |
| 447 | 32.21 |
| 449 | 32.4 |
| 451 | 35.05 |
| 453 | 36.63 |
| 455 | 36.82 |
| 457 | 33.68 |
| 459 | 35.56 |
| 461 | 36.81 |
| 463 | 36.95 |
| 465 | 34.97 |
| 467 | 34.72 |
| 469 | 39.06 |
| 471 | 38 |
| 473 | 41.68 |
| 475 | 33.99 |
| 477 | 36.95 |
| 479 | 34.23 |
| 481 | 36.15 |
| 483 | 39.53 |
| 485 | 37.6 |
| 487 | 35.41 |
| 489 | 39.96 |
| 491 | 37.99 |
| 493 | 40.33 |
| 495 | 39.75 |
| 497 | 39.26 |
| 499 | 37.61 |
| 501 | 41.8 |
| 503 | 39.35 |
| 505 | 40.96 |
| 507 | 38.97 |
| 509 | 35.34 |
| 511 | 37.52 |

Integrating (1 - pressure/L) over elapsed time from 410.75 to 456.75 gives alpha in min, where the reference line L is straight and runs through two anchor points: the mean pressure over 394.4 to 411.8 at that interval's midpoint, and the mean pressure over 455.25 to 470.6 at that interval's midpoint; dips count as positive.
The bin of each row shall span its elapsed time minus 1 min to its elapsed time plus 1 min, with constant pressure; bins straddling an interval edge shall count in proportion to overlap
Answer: 9.8 min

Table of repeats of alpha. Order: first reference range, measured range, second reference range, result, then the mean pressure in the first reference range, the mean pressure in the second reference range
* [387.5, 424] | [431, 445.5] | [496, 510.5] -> 6.1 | 35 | 39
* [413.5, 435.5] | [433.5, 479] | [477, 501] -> 2.1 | 28.6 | 38.1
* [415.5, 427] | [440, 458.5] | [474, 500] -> 1.8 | 32.7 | 37.6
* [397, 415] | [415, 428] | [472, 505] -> 1.3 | 35.2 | 38.3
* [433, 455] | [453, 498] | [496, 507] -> -4.8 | 26.7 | 39.7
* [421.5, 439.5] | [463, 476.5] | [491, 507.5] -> -1.6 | 24.6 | 39.7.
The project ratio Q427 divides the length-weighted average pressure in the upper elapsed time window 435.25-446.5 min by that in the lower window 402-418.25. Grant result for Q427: 0.67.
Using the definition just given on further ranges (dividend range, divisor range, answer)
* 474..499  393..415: 1.05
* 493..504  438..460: 1.30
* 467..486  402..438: 1.25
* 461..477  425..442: 1.66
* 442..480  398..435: 1.10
